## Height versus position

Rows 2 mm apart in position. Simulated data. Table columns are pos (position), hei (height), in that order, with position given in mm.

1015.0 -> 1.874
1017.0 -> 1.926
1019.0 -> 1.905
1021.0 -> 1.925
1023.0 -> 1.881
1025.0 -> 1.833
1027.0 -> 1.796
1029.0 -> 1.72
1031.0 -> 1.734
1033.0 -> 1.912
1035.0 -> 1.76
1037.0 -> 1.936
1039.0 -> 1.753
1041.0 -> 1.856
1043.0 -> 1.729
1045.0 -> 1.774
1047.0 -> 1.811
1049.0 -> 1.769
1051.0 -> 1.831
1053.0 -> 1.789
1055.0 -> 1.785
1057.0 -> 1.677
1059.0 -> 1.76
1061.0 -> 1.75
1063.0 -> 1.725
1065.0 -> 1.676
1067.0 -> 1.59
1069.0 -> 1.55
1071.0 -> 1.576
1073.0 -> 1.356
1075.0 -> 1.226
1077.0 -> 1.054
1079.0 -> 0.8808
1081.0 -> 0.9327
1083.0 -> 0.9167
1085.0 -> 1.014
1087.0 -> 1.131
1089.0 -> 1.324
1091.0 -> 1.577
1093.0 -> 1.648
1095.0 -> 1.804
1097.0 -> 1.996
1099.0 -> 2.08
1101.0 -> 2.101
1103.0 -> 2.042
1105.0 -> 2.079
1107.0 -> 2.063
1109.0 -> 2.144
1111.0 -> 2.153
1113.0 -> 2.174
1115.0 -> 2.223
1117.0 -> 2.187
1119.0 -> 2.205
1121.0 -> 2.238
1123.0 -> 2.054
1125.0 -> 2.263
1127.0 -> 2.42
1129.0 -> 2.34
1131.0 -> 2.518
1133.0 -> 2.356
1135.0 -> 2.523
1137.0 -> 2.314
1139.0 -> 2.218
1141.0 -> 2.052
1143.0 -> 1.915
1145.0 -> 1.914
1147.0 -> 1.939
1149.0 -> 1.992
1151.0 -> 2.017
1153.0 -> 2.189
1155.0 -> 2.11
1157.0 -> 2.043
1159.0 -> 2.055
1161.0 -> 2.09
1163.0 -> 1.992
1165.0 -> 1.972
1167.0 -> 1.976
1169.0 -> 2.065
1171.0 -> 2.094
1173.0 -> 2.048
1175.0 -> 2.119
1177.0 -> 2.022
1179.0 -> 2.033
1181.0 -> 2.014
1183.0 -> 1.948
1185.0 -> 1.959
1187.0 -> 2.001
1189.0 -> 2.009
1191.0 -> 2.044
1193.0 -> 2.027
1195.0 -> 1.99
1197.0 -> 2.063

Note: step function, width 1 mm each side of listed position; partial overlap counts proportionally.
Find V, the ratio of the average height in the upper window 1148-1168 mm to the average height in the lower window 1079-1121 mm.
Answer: 1.15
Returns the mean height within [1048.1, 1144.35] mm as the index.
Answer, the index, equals 1.83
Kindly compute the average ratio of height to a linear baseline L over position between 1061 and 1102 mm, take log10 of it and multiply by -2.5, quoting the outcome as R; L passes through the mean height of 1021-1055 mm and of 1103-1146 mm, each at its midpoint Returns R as 0.34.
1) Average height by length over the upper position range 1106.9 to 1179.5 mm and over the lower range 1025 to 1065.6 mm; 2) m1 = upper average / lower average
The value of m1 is 1.20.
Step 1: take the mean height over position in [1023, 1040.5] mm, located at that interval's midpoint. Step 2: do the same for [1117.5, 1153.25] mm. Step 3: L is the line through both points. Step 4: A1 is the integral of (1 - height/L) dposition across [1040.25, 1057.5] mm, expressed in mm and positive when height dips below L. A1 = 0.8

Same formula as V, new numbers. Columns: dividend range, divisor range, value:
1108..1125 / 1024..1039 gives 1.20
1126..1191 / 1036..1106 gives 1.30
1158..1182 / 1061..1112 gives 1.28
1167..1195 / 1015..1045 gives 1.11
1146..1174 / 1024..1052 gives 1.13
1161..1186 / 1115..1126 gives 0.92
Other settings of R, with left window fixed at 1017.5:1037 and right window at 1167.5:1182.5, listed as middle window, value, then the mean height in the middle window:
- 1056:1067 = 0.11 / 1.71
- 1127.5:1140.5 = -0.19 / 2.37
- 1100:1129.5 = -0.11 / 2.18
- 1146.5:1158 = -0.02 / 2.05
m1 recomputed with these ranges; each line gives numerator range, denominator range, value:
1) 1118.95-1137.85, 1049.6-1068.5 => 1.35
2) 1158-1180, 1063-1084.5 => 1.58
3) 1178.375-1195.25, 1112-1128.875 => 0.90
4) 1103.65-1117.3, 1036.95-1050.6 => 1.19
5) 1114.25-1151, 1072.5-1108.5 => 1.44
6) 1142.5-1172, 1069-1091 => 1.72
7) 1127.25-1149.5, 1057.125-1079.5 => 1.48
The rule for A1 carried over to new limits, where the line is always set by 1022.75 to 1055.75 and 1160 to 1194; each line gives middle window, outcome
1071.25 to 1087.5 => 6.80 mm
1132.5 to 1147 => -1.46 mm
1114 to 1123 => -1.24 mm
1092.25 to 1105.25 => -0.45 mm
